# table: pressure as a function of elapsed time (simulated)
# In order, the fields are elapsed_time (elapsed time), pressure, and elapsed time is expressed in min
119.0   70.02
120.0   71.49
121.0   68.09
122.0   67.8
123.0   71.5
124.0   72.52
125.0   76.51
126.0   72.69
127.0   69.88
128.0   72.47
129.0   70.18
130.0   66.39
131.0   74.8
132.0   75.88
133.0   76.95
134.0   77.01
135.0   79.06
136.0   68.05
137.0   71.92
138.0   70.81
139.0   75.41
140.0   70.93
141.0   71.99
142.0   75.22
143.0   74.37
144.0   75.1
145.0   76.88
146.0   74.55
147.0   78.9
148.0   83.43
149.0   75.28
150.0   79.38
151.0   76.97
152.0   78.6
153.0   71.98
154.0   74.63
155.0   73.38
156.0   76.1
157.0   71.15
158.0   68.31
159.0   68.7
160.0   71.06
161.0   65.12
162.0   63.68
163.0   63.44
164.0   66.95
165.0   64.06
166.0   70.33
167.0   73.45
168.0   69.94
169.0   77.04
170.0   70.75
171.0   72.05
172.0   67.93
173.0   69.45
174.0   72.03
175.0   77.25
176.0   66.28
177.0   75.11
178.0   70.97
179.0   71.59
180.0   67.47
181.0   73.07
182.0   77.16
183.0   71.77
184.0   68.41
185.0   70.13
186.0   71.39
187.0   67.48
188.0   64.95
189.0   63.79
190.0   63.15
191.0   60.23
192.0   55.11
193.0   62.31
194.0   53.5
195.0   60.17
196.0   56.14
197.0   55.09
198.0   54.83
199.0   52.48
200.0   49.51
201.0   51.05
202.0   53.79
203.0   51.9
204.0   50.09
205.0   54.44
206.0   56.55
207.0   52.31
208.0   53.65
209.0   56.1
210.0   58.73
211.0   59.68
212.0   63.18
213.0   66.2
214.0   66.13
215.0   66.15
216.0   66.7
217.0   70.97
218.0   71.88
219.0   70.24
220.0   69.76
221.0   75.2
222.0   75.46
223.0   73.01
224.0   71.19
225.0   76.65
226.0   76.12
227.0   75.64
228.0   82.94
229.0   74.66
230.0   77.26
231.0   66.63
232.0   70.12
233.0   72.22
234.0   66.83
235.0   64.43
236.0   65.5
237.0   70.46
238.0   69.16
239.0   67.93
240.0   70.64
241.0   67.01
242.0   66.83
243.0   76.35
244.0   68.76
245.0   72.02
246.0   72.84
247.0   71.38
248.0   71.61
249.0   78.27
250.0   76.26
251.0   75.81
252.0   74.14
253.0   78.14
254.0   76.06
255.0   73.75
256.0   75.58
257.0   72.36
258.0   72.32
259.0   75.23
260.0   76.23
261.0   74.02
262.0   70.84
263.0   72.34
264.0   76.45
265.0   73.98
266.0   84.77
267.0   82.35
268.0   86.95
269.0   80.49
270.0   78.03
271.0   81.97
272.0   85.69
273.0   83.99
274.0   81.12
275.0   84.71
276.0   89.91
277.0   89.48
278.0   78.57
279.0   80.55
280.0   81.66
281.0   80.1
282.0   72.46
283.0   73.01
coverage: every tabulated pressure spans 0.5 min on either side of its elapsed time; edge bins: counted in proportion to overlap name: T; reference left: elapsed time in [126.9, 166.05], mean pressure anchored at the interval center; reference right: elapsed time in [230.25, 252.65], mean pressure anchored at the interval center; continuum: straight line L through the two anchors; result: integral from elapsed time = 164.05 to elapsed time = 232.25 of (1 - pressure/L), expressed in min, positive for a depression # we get 5.40 min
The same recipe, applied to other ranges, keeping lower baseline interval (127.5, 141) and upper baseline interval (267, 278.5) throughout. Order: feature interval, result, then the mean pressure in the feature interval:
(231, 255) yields 2.95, 71.4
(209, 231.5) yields 2.64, 70.3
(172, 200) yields 4.21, 65.4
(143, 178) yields 1.25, 72.3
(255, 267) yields 1.10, 75.2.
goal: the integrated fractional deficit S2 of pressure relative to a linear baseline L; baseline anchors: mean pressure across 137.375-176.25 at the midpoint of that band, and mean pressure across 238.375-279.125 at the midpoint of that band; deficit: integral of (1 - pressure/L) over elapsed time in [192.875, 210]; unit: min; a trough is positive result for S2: 4.6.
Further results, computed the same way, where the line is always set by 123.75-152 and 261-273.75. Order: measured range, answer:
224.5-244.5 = 1.8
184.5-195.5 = 2.0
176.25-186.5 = 0.6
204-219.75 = 3.2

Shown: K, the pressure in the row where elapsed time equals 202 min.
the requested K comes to 53.79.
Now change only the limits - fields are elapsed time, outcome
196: 56.14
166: 70.33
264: 76.45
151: 76.97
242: 66.83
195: 60.17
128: 72.47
